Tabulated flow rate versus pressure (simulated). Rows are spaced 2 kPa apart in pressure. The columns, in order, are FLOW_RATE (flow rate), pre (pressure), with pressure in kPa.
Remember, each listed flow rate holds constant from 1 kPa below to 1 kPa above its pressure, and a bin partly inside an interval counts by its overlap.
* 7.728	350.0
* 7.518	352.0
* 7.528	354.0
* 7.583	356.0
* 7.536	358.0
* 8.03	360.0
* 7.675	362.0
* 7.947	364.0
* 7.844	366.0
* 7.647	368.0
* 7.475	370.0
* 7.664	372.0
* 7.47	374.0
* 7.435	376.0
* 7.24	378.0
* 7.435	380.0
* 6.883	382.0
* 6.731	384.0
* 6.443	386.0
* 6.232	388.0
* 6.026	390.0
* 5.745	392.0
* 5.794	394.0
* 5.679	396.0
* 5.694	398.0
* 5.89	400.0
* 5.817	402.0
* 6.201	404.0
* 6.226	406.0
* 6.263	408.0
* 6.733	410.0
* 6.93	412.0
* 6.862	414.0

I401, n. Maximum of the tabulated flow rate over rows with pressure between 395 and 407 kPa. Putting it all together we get 6.226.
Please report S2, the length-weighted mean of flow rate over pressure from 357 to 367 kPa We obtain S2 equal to 7.81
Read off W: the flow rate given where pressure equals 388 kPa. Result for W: 6.232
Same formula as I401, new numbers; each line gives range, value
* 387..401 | 6.232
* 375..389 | 7.435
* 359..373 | 8.03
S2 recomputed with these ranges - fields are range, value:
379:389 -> 6.74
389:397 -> 5.81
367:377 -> 7.54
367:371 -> 7.56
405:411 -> 6.41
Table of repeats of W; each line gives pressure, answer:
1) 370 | 7.475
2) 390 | 6.026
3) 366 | 7.844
